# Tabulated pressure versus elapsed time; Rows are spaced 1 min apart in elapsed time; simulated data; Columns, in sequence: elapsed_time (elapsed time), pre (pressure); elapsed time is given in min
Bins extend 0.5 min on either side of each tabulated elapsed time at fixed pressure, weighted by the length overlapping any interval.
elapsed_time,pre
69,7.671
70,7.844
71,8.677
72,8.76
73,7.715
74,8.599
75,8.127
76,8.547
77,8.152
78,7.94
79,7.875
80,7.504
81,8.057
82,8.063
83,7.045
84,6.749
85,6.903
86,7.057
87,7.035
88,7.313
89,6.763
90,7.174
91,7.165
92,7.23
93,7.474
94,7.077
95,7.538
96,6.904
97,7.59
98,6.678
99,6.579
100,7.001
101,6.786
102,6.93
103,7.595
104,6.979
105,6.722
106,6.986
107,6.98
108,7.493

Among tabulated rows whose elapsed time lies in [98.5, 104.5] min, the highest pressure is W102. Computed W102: 7.595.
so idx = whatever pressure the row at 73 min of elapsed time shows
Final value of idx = 7.715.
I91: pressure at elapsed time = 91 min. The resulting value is 7.165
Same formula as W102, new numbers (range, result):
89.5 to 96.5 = 7.538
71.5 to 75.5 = 8.76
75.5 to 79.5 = 8.547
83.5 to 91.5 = 7.313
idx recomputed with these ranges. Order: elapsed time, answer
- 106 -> 6.986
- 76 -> 8.547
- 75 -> 8.127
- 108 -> 7.493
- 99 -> 6.579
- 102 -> 6.93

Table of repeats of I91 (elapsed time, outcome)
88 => 7.313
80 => 7.504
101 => 6.786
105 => 6.722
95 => 7.538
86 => 7.057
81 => 8.057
